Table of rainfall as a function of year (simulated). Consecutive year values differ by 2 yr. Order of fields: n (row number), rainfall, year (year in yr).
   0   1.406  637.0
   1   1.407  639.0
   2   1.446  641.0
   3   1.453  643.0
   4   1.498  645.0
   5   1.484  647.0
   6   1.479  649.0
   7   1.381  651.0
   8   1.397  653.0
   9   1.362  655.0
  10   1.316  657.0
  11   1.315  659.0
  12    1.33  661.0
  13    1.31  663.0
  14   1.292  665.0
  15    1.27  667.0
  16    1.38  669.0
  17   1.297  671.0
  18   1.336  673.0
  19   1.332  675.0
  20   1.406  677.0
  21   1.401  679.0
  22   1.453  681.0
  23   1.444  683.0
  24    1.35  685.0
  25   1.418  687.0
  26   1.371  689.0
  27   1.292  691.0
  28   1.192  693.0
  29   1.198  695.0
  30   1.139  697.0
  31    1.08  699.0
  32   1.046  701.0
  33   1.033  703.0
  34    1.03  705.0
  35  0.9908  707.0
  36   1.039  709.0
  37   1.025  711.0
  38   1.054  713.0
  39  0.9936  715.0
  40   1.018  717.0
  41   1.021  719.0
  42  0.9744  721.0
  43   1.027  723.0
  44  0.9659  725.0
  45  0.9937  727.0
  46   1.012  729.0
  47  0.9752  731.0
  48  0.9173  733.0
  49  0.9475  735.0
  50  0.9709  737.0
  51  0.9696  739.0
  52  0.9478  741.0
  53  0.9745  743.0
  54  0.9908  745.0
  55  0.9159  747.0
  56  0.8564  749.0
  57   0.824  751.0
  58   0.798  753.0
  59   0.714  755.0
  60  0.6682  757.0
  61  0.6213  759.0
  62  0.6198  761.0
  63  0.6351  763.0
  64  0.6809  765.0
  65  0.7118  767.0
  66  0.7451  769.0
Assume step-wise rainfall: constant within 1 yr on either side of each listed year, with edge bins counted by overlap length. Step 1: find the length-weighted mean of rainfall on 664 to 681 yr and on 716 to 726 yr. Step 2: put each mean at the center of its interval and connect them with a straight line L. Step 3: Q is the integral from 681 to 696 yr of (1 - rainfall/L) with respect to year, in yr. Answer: -1.2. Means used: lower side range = 1.35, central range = 1.33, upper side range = 1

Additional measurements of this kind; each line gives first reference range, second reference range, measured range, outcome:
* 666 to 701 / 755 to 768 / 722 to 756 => -3.4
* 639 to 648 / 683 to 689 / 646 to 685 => 1.6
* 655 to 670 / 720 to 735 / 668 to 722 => -2.0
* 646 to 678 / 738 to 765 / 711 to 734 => -0.3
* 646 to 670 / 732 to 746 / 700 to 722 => 1.5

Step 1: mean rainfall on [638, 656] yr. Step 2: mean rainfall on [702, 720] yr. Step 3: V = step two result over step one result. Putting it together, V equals 0.71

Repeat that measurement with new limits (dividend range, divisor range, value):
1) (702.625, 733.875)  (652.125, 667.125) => 0.76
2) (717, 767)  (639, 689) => 0.63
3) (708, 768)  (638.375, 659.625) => 0.63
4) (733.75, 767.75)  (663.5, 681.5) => 0.61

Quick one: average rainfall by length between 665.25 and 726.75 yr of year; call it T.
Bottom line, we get 1.18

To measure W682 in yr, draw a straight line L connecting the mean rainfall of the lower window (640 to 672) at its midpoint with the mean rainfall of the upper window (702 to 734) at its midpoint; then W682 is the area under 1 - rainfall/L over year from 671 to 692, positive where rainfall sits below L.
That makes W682 -2.7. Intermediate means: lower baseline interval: 1.38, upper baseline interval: 1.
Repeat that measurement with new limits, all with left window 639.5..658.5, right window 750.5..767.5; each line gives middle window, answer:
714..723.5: -0.5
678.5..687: -1.5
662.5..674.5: -0.2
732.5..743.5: -1.6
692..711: -0.1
